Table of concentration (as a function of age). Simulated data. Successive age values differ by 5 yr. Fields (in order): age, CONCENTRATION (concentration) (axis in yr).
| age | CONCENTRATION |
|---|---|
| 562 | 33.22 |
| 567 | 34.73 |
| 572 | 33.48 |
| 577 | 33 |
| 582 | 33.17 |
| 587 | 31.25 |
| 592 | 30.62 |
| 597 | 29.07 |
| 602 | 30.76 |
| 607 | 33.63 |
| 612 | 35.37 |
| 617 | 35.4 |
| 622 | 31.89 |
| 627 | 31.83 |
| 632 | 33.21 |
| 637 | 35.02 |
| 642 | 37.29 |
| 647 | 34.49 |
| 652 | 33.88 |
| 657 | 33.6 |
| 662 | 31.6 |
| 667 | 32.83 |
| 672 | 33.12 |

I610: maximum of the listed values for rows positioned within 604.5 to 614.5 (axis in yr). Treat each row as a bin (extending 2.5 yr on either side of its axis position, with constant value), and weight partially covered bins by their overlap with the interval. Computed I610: 35.37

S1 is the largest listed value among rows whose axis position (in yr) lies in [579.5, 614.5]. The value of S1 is 35.37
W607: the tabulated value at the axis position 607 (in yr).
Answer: 33.63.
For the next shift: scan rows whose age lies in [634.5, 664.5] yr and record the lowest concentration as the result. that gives 31.6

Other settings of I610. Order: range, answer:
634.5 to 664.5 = 37.29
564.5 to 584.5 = 34.73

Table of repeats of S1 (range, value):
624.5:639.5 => 35.02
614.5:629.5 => 35.4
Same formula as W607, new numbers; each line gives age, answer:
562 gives 33.22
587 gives 31.25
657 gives 33.6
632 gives 33.21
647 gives 34.49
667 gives 32.83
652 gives 33.88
